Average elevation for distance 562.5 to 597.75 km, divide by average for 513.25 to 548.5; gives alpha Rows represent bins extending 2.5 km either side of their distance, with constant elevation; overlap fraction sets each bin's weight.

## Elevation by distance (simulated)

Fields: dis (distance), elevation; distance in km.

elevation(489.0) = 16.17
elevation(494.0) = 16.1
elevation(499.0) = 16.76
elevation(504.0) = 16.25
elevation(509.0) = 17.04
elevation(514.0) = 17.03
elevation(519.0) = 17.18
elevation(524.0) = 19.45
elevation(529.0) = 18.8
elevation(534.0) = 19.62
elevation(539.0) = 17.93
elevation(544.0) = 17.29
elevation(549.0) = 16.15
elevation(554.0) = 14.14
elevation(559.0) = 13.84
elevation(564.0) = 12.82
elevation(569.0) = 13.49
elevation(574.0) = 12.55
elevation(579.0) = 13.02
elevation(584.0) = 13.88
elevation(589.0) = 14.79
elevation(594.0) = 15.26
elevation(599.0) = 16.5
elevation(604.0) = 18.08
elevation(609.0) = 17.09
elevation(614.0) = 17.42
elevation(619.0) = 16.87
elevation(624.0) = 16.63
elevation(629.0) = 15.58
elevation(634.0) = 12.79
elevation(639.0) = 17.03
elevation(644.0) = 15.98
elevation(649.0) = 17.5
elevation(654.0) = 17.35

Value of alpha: 0.8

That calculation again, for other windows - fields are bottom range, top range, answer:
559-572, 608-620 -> 1.29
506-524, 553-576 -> 0.77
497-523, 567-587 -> 0.78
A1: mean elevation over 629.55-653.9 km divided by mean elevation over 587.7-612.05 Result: 1.0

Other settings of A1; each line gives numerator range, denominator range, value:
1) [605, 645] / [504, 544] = 0.90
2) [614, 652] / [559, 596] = 1.18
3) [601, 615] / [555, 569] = 1.30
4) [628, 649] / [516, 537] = 0.83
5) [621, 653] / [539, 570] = 1.07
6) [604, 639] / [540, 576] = 1.12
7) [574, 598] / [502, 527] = 0.81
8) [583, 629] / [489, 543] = 0.93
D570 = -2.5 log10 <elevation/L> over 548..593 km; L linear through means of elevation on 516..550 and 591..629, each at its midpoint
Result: 0.25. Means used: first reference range 18.1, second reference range 16.7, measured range 13.8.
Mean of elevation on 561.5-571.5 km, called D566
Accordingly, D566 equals 13.2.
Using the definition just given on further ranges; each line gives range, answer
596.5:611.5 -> 17.2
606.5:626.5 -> 17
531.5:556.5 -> 17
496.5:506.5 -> 16.5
